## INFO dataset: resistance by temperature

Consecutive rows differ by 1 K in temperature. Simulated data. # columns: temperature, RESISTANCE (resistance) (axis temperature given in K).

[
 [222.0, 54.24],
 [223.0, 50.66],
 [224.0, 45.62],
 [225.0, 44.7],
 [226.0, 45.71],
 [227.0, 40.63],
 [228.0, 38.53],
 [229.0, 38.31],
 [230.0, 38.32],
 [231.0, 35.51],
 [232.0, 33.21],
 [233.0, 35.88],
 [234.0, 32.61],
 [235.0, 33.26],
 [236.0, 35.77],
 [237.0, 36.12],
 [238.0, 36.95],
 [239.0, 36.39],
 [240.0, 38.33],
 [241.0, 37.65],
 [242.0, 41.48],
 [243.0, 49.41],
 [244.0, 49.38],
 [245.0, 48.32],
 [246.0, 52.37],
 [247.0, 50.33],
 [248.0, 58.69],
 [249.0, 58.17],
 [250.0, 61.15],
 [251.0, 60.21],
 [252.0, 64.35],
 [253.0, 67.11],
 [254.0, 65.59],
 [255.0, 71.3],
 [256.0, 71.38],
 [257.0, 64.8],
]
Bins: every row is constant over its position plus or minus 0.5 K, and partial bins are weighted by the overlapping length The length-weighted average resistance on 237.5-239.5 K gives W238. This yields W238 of 36.7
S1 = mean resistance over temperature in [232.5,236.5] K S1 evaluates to 34.4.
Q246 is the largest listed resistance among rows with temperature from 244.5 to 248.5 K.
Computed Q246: 58.69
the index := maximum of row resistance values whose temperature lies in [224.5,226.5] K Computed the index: 45.71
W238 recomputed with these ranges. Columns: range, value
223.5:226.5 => 45.3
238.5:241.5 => 37.5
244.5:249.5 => 53.6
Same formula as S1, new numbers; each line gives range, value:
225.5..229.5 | 40.8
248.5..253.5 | 62.2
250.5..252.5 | 62.3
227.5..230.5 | 38.4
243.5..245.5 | 48.9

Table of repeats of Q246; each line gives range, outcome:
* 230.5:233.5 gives 35.88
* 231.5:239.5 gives 36.95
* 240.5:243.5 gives 49.41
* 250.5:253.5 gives 67.11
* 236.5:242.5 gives 41.48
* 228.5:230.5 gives 38.32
